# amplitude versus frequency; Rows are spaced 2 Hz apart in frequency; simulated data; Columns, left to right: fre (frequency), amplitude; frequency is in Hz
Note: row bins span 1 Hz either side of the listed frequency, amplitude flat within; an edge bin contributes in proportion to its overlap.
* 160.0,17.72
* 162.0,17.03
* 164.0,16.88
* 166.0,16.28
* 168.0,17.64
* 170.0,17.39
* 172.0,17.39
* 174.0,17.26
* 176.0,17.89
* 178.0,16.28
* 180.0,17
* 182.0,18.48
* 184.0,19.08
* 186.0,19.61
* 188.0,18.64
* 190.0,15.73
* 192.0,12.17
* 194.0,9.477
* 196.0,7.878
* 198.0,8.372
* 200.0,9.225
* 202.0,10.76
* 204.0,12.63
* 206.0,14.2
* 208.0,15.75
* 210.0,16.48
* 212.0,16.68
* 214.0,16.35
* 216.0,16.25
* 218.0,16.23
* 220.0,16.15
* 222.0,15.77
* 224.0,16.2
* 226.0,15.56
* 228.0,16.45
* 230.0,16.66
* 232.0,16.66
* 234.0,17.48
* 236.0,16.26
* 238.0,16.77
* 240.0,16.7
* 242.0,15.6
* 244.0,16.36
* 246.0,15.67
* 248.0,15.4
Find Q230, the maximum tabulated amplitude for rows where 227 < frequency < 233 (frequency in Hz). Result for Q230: 16.66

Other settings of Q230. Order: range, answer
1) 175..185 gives 19.08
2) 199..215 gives 16.68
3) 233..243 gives 17.48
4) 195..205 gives 12.63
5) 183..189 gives 19.61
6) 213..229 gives 16.45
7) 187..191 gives 18.64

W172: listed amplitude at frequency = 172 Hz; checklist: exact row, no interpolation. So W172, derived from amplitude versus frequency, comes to 17.39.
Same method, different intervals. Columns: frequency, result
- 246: 15.67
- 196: 7.878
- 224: 16.2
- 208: 15.75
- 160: 17.72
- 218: 16.23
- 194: 9.477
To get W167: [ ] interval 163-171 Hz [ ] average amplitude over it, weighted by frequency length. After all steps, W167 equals 17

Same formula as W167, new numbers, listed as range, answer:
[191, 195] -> 10.8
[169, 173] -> 17.4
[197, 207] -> 11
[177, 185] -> 17.7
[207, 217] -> 16.3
